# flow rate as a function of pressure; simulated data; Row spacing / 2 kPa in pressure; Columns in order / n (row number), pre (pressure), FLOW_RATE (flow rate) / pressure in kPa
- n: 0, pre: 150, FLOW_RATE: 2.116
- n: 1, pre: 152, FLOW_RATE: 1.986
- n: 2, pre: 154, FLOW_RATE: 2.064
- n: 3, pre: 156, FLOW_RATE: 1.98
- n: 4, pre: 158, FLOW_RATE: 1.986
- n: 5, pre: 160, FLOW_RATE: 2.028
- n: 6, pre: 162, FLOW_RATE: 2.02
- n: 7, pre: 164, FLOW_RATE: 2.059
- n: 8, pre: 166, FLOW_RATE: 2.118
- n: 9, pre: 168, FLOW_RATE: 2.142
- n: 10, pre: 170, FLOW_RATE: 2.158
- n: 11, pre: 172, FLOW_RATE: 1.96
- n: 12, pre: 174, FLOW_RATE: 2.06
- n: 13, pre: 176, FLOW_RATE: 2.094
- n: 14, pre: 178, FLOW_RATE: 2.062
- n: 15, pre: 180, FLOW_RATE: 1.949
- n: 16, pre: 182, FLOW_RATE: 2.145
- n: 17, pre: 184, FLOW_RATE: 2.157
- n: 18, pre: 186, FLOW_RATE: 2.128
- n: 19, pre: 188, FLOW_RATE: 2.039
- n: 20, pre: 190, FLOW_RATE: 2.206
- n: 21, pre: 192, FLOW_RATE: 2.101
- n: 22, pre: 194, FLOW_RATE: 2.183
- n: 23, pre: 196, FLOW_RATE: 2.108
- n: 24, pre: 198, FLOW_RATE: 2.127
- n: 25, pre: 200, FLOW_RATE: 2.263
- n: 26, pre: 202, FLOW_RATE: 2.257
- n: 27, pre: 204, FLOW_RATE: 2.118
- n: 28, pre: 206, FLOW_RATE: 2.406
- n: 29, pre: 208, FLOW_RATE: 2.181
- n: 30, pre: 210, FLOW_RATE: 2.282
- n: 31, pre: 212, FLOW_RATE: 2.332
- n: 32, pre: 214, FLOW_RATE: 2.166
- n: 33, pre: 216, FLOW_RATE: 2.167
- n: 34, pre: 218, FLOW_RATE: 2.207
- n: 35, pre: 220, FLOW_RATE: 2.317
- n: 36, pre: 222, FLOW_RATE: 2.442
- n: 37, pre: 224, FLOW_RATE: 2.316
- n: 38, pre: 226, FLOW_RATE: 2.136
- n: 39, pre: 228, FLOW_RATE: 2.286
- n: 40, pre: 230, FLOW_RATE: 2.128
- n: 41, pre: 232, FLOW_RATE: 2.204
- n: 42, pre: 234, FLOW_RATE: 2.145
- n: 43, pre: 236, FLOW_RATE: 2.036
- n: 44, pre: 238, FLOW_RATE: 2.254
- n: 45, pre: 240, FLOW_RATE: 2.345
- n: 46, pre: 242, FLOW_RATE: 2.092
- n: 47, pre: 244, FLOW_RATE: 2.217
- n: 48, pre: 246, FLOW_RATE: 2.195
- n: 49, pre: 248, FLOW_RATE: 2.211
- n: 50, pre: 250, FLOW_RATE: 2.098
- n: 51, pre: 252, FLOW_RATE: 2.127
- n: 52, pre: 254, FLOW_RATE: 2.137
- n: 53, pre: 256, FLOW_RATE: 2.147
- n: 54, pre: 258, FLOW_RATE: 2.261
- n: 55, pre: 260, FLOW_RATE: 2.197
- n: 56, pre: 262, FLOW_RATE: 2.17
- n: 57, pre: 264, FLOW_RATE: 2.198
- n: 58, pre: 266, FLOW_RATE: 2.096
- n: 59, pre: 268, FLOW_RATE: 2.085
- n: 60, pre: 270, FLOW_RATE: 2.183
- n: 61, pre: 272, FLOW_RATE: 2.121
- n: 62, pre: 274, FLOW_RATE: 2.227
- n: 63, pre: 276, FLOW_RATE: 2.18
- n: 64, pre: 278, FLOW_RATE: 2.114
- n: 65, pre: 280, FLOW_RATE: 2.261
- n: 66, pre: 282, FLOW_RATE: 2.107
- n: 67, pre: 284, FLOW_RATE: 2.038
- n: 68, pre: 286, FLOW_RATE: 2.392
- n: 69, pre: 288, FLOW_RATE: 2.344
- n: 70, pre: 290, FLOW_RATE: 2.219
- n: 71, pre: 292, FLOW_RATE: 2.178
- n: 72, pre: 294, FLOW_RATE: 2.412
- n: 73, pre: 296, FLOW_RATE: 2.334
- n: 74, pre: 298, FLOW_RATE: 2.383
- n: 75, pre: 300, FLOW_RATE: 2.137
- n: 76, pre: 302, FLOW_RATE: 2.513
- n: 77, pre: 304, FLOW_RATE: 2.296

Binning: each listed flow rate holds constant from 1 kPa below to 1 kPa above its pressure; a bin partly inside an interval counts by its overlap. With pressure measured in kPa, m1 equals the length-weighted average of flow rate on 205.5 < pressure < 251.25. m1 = 2.22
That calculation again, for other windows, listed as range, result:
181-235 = 2.21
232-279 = 2.17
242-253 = 2.16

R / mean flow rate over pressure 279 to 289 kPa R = 2.23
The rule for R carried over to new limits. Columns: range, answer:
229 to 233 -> 2.17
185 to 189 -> 2.08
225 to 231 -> 2.18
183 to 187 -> 2.14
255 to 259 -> 2.2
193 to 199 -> 2.14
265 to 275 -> 2.14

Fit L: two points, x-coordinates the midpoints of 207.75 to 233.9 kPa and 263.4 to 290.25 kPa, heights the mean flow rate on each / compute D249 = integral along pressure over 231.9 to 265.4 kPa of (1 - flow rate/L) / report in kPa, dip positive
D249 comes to 0.53 kPa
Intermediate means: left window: 2.24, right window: 2.18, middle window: 2.18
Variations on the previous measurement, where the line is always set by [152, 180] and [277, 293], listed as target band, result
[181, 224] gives -2.3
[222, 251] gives -0.8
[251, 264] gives 0.0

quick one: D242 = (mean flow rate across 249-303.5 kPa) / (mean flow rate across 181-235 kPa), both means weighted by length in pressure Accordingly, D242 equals 1.0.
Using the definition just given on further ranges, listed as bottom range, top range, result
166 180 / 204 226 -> 1.09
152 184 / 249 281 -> 1.05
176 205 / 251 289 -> 1.02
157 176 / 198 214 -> 1.09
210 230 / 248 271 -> 0.96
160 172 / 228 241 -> 1.05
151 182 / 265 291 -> 1.07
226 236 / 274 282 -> 1.00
